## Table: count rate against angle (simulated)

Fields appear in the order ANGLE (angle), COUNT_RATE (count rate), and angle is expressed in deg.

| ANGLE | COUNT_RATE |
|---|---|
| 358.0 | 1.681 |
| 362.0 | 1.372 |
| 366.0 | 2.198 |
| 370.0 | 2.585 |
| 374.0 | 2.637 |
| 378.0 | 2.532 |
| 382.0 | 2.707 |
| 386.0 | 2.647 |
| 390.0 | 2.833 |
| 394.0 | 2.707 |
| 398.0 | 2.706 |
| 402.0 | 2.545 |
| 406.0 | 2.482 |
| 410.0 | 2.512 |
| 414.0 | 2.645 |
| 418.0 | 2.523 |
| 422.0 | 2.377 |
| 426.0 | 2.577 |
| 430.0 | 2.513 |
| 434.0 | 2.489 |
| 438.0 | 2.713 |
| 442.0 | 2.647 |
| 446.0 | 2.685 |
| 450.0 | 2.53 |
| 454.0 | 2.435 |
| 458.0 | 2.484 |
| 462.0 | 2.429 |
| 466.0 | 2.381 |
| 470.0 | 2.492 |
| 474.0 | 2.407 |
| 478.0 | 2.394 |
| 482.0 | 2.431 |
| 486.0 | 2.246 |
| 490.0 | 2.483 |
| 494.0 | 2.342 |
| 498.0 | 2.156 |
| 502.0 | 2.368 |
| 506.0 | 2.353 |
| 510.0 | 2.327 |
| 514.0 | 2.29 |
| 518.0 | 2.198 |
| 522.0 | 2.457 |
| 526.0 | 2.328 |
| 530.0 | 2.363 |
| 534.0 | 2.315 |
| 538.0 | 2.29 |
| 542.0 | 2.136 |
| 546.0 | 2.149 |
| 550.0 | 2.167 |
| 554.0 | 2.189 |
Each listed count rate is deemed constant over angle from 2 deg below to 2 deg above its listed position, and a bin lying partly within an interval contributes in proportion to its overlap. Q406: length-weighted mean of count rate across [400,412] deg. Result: 2.51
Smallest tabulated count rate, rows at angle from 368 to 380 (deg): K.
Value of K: 2.532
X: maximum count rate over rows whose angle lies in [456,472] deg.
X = 2.492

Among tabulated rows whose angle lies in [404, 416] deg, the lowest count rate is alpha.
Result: 2.482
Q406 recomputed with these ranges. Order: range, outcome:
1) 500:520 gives 2.31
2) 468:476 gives 2.45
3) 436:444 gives 2.68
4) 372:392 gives 2.67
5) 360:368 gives 1.79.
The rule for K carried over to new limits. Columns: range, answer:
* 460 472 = 2.381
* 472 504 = 2.156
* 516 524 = 2.198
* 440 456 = 2.435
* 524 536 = 2.315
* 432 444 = 2.489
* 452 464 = 2.429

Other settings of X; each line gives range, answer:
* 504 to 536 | 2.457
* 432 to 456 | 2.713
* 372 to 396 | 2.833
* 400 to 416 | 2.645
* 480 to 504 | 2.483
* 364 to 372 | 2.585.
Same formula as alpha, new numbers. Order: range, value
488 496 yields 2.342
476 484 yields 2.394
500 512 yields 2.327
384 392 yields 2.647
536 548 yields 2.136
